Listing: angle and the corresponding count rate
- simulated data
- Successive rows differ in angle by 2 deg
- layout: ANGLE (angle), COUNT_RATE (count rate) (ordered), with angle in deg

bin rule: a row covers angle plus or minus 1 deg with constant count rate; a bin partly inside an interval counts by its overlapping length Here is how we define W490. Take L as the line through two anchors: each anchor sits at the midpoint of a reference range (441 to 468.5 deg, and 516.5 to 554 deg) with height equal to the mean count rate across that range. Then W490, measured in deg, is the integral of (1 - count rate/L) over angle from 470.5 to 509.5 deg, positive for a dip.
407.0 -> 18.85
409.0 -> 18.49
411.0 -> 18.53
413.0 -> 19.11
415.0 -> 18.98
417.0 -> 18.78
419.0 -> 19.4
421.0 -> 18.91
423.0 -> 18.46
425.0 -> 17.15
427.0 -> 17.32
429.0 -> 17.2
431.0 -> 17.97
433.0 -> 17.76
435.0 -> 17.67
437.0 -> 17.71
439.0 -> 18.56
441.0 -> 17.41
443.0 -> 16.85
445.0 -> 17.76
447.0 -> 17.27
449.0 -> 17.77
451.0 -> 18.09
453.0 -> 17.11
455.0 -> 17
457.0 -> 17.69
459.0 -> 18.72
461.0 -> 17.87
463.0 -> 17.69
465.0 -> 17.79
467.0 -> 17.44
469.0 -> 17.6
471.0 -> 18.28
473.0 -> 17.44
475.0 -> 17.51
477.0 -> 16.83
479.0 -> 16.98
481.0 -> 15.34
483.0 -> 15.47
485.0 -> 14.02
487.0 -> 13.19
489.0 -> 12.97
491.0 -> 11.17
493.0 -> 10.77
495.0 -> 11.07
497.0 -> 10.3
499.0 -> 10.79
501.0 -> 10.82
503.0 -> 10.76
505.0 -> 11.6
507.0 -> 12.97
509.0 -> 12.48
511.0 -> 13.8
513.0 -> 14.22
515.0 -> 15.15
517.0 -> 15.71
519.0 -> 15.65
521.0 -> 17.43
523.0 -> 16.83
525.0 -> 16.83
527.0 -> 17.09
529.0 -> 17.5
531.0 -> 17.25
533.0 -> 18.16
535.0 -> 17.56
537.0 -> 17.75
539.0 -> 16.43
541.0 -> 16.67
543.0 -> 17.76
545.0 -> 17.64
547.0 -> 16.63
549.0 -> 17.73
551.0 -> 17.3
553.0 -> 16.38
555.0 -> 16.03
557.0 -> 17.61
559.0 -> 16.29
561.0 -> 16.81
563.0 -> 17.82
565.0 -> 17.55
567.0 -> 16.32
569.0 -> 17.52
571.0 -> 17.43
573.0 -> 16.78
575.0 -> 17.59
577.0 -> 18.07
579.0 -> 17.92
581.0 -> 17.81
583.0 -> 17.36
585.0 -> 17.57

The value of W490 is 8.75 deg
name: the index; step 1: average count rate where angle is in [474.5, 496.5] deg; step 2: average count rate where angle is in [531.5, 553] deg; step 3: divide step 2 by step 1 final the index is 1.24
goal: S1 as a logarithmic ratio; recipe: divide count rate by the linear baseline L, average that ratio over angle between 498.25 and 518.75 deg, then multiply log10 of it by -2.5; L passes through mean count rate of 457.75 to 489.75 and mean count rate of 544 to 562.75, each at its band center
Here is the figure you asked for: 0.28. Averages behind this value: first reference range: 16.6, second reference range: 17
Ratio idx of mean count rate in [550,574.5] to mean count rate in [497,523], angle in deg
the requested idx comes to 1.3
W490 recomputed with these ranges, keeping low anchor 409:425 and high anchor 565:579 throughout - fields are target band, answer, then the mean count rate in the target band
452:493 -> 4.5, 16.3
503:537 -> 4.3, 15.6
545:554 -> 0.2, 17.1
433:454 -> 1.0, 17.6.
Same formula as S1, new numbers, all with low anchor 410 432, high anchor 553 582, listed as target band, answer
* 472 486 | 0.11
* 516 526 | 0.07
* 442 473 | 0.02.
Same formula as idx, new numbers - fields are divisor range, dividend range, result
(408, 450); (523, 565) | 0.95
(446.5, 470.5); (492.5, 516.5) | 0.69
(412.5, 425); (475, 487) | 0.83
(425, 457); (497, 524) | 0.77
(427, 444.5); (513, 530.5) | 0.93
